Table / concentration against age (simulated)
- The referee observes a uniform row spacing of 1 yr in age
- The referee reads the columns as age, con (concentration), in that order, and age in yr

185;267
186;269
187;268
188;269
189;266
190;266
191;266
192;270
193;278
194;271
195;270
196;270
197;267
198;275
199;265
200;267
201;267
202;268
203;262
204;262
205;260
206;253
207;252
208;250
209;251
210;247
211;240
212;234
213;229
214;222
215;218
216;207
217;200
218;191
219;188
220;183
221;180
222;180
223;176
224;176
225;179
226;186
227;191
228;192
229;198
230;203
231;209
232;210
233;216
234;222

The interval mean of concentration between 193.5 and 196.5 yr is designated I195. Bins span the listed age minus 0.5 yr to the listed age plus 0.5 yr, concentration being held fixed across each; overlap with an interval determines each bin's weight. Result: 270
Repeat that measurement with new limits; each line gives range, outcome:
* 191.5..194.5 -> 273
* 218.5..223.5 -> 181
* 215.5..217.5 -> 204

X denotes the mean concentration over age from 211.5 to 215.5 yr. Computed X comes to 226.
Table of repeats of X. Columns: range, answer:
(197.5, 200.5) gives 269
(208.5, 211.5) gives 246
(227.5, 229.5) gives 195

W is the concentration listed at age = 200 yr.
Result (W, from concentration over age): 267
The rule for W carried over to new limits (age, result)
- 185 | 267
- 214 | 222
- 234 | 222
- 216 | 207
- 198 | 275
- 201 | 267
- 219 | 188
